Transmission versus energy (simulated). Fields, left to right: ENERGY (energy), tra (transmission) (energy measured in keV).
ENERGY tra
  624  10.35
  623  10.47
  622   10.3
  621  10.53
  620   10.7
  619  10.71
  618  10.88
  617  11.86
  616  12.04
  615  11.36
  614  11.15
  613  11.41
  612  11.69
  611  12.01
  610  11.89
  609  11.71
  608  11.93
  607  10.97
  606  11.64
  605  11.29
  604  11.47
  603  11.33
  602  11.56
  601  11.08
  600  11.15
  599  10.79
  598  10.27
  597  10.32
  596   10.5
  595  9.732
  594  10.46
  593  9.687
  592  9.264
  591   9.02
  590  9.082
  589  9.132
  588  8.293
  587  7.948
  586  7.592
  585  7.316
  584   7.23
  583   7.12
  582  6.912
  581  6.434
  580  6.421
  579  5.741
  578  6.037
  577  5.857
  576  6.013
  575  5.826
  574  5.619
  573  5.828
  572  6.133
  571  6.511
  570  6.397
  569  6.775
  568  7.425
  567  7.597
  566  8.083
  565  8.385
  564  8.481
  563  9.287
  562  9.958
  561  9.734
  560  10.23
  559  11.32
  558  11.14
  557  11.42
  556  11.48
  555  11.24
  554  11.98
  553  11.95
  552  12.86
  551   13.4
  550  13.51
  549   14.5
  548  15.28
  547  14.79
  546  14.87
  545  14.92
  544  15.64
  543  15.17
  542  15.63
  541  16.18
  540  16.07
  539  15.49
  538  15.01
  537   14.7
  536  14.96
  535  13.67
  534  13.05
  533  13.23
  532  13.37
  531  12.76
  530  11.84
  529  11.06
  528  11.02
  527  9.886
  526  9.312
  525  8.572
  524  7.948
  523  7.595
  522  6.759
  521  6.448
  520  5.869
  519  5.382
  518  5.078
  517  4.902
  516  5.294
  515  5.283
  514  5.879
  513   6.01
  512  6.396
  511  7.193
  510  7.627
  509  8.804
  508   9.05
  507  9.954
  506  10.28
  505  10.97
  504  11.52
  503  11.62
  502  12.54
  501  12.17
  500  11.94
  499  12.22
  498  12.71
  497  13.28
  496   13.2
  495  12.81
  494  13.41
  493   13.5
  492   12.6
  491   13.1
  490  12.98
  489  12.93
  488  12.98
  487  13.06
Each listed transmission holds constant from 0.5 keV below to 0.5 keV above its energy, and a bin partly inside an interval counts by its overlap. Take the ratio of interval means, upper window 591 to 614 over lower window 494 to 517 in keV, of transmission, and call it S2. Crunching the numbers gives 1.12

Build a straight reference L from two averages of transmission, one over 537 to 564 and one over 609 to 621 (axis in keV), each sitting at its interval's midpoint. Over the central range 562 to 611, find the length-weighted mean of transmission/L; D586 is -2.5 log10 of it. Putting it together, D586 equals 0.36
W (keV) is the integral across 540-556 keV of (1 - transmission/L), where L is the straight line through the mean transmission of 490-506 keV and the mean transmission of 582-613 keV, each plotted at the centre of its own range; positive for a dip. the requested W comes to -4.0 keV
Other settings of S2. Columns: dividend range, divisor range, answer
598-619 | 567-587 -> 1.74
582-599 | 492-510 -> 0.77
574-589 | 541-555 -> 0.48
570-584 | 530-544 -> 0.43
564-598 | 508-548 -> 0.72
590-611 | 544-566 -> 0.90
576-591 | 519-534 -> 0.75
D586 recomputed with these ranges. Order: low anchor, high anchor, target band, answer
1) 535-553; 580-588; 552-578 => 0.27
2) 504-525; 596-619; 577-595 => 0.31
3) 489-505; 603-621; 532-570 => -0.03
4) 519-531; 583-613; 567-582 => 0.47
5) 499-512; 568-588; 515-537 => -0.04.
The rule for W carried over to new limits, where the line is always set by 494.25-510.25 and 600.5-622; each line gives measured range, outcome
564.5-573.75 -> 3.6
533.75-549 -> -4.9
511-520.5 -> 4.8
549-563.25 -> -0.2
